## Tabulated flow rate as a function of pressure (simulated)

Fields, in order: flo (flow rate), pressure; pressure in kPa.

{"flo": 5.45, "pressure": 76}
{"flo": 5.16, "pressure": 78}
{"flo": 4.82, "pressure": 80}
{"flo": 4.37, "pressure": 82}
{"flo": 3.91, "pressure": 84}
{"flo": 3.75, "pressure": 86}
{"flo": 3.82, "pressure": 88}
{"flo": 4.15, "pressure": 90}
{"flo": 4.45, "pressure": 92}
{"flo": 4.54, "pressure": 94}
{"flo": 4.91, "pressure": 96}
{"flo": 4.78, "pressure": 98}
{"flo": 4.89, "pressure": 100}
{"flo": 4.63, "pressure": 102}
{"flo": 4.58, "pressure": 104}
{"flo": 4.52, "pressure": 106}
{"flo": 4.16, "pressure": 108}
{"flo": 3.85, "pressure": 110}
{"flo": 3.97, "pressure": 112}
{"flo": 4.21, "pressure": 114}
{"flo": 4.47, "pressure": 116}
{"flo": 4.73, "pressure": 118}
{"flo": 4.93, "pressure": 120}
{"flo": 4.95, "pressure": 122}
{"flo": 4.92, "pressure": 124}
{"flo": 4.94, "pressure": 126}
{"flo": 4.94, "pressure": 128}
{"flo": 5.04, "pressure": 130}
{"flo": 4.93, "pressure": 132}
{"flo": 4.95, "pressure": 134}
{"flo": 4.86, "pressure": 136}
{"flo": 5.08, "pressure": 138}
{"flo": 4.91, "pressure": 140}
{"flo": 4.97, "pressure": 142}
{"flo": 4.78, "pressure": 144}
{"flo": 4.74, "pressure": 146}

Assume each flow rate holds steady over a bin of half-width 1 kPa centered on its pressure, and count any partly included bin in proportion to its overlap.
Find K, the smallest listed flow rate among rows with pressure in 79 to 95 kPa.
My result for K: 3.75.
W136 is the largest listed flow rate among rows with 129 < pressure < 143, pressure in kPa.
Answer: 5.08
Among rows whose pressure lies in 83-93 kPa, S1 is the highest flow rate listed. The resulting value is 4.45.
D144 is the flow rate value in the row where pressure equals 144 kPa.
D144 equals 4.78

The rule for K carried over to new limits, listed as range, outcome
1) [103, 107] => 4.52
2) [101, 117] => 3.85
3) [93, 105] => 4.54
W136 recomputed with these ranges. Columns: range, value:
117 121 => 4.93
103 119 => 4.73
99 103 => 4.89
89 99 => 4.91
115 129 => 4.95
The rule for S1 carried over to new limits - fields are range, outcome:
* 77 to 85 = 5.16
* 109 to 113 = 3.97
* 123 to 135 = 5.04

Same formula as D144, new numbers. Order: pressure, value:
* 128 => 4.94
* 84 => 3.91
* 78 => 5.16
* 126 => 4.94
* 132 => 4.93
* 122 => 4.95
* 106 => 4.52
